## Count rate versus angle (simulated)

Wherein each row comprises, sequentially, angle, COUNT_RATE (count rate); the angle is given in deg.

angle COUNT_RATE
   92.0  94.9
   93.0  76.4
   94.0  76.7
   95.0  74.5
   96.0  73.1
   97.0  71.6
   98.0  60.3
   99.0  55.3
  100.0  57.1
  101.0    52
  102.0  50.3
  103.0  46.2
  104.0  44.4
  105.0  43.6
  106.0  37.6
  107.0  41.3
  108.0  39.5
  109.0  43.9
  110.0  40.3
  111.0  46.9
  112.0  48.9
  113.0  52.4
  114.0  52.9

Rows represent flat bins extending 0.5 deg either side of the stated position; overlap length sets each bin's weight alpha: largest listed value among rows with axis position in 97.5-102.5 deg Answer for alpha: 60.3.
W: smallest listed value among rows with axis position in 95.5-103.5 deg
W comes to 46.2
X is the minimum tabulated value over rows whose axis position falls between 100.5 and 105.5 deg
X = 43.6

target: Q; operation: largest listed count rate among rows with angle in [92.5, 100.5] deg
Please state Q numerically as 76.7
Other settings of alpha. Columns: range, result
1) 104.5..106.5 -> 43.6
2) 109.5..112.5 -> 48.9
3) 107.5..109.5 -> 43.9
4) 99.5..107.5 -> 57.1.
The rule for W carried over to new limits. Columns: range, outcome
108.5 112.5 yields 40.3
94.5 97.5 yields 71.6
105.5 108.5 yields 37.6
